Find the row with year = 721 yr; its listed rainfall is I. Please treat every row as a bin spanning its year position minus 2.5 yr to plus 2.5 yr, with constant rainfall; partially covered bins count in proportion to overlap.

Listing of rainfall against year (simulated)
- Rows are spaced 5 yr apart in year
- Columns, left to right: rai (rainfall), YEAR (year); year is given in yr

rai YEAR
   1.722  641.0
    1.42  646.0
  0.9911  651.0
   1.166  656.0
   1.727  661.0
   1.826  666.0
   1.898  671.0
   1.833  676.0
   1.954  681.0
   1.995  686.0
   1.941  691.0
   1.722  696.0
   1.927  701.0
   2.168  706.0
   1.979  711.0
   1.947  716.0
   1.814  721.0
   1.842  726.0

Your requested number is 1.814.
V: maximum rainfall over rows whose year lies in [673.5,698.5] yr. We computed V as 1.995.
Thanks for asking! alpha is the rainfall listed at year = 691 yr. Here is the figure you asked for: 1.941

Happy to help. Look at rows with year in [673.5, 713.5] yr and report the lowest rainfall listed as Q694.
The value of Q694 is 1.722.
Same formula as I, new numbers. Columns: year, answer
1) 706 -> 2.168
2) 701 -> 1.927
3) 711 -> 1.979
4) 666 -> 1.826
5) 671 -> 1.898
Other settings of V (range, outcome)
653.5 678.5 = 1.898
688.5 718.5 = 2.168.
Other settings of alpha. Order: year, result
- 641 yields 1.722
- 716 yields 1.947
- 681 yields 1.954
